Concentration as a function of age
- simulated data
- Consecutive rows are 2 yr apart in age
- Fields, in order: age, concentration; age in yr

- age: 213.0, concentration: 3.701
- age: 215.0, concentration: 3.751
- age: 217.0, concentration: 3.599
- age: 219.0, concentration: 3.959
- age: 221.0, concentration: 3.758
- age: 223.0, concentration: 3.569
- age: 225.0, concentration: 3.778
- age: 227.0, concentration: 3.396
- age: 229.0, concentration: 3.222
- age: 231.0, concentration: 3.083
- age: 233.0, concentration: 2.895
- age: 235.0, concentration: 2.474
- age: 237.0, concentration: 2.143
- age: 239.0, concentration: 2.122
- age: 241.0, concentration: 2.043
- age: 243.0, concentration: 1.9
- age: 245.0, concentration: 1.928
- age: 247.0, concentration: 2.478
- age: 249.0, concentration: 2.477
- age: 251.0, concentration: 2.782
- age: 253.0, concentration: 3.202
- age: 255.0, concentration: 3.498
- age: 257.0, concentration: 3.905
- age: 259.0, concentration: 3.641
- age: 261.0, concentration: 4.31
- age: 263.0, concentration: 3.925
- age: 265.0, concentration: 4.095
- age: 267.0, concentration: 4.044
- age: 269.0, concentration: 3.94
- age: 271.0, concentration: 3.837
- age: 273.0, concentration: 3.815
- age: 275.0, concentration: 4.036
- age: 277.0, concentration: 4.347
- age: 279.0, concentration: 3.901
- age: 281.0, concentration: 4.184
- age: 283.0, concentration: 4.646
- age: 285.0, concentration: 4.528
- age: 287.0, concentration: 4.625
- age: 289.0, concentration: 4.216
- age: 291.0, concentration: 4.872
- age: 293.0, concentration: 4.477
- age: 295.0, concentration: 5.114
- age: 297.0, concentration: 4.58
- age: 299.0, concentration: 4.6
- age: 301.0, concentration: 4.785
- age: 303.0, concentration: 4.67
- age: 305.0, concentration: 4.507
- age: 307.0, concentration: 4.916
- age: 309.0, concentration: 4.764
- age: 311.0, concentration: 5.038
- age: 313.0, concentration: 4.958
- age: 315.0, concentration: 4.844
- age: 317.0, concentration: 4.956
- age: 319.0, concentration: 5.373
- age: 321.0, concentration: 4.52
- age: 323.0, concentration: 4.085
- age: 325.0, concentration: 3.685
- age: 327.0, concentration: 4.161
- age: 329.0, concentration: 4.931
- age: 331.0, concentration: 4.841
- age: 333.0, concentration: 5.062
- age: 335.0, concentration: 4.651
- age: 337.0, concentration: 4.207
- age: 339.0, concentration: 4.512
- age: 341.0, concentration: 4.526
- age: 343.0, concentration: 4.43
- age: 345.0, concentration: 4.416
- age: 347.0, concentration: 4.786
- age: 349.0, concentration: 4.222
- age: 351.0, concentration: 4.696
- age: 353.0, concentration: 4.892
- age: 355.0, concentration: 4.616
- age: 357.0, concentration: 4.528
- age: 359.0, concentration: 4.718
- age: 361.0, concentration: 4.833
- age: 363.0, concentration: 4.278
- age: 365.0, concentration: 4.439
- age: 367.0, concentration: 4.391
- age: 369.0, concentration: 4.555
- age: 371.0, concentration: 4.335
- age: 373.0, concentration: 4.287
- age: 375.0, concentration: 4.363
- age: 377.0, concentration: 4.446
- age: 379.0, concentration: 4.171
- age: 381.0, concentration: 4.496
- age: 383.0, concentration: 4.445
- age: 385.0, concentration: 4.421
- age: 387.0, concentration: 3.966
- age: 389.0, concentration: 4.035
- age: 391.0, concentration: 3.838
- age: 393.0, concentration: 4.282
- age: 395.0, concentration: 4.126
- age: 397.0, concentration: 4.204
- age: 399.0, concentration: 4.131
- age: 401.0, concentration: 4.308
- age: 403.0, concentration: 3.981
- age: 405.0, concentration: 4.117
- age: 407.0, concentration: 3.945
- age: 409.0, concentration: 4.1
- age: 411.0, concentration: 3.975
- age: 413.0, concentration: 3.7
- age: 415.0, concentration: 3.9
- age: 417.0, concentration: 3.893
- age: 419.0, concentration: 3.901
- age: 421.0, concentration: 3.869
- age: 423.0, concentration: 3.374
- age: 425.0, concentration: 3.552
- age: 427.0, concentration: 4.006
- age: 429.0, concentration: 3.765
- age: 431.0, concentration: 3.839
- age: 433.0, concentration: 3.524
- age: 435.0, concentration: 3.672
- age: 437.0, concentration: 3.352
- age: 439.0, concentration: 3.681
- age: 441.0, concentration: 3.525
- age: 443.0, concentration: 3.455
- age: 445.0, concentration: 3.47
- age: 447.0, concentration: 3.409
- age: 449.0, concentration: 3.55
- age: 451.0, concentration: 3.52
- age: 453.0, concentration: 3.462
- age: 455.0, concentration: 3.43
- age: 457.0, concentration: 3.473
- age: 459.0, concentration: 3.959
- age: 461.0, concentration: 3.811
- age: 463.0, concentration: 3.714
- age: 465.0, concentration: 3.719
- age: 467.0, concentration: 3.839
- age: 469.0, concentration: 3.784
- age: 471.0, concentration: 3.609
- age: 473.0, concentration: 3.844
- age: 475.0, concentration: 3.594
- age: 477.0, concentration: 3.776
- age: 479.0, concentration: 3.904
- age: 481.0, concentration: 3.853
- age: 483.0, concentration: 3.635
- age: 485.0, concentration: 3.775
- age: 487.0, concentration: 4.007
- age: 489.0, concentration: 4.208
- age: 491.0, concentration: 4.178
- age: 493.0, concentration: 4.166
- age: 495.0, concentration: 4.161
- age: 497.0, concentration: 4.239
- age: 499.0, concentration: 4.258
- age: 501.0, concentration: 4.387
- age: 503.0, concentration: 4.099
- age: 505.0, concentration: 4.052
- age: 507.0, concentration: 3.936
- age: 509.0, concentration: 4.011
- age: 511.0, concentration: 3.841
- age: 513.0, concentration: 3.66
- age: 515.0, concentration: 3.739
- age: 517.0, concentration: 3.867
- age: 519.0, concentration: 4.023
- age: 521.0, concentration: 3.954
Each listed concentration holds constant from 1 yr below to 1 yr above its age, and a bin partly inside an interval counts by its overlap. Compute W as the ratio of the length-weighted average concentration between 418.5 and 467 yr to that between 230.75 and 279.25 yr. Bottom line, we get 1.1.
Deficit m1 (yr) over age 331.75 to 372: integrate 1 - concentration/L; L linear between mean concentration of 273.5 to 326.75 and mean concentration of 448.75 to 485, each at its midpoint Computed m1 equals -2.39 yr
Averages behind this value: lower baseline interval 4.57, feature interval 4.56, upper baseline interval 3.7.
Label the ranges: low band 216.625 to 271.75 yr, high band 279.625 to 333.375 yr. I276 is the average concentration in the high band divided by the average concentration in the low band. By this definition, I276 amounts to 1.45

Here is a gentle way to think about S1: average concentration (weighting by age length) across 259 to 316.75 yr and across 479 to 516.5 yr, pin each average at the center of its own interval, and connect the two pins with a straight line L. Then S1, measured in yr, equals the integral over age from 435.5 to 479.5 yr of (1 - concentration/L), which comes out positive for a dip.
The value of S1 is 5.0 yr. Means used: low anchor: 4.44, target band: 3.63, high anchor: 4.01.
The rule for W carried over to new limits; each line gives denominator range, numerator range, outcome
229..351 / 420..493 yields 0.92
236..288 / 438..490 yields 1.06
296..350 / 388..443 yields 0.83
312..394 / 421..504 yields 0.84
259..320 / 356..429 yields 0.93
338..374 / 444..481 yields 0.81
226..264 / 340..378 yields 1.55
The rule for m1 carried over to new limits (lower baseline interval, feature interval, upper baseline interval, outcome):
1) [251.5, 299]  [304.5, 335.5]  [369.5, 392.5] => -3.8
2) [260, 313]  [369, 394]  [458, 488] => -1.0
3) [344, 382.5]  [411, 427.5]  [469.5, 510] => 1.9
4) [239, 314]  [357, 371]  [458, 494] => -2.2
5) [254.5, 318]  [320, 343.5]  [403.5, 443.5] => -1.6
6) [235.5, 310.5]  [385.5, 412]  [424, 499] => -2.2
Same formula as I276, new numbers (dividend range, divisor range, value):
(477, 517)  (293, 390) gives 0.88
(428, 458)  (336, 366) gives 0.78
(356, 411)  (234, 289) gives 1.24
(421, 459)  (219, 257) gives 1.24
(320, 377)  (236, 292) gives 1.27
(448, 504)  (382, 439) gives 0.98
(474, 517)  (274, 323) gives 0.86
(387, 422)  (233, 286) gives 1.19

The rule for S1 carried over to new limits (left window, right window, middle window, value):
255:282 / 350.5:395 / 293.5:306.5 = -1.90 yr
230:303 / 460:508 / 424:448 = 1.70 yr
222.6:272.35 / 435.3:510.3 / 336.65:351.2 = -4.43 yr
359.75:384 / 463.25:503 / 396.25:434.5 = 3.10 yr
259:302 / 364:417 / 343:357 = -1.18 yr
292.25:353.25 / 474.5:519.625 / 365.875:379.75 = 0.27 yr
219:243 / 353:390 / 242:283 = -2.99 yr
